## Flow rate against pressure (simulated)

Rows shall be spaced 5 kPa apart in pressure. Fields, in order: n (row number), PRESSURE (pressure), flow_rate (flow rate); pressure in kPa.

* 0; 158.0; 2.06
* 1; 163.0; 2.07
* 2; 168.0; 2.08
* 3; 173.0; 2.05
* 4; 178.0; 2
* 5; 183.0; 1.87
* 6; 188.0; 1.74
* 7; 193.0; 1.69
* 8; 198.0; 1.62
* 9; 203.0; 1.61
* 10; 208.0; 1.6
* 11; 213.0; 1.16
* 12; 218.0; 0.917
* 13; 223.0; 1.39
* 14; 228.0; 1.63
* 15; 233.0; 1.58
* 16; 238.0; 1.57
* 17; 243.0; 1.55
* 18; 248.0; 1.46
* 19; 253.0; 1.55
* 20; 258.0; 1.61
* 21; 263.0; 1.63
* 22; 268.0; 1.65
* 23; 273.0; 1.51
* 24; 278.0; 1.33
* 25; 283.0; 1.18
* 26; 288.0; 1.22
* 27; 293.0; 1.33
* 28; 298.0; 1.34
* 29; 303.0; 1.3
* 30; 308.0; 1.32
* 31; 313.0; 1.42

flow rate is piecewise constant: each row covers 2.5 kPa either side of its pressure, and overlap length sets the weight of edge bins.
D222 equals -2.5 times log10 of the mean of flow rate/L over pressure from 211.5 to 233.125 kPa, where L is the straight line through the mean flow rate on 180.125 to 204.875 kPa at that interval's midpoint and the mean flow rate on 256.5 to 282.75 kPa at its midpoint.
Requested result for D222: 0.23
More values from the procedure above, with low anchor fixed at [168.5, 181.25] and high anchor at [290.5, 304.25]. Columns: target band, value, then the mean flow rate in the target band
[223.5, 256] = 0.07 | 1.55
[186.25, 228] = 0.25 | 1.47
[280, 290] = 0.16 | 1.21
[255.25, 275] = -0.06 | 1.6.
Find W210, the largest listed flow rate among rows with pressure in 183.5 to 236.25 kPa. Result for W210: 1.74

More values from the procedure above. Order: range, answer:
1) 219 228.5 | 1.63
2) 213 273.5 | 1.65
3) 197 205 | 1.62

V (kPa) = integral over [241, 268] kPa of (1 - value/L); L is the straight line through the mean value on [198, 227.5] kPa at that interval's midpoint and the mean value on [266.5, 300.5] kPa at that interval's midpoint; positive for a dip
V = -4.0 kPa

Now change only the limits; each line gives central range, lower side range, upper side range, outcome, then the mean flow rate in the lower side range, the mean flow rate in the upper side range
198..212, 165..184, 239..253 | 1.9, 2.01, 1.52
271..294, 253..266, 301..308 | 2.3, 1.61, 1.31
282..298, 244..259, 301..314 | 1.5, 1.53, 1.34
